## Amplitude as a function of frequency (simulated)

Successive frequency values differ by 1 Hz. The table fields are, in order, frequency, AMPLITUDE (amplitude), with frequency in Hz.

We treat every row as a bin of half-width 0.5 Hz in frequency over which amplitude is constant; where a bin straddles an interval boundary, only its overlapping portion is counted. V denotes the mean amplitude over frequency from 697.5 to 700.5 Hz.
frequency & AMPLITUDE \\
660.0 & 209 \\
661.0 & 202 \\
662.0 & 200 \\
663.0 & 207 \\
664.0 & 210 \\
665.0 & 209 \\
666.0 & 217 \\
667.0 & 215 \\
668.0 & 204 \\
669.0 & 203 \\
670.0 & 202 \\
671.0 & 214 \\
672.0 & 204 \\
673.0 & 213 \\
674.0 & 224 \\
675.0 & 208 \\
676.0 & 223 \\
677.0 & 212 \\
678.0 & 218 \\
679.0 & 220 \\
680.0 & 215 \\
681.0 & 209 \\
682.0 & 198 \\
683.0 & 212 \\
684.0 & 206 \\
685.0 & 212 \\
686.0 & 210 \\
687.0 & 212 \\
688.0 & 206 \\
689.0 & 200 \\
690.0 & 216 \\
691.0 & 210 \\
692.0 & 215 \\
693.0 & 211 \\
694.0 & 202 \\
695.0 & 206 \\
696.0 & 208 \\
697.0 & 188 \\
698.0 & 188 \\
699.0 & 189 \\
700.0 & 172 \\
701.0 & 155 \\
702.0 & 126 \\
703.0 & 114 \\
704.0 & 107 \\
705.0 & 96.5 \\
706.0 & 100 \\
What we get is 183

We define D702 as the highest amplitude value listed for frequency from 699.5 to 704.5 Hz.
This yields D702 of 172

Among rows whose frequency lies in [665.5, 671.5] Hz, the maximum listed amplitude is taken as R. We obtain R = 217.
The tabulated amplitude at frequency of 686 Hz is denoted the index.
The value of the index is 210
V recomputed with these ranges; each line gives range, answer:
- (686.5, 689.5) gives 206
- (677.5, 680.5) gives 218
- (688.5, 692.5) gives 210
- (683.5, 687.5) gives 210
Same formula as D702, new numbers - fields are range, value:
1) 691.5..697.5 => 215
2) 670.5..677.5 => 224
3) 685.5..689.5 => 212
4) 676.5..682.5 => 220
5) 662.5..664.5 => 210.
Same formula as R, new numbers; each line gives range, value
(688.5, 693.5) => 216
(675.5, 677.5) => 223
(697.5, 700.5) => 189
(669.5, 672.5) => 214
